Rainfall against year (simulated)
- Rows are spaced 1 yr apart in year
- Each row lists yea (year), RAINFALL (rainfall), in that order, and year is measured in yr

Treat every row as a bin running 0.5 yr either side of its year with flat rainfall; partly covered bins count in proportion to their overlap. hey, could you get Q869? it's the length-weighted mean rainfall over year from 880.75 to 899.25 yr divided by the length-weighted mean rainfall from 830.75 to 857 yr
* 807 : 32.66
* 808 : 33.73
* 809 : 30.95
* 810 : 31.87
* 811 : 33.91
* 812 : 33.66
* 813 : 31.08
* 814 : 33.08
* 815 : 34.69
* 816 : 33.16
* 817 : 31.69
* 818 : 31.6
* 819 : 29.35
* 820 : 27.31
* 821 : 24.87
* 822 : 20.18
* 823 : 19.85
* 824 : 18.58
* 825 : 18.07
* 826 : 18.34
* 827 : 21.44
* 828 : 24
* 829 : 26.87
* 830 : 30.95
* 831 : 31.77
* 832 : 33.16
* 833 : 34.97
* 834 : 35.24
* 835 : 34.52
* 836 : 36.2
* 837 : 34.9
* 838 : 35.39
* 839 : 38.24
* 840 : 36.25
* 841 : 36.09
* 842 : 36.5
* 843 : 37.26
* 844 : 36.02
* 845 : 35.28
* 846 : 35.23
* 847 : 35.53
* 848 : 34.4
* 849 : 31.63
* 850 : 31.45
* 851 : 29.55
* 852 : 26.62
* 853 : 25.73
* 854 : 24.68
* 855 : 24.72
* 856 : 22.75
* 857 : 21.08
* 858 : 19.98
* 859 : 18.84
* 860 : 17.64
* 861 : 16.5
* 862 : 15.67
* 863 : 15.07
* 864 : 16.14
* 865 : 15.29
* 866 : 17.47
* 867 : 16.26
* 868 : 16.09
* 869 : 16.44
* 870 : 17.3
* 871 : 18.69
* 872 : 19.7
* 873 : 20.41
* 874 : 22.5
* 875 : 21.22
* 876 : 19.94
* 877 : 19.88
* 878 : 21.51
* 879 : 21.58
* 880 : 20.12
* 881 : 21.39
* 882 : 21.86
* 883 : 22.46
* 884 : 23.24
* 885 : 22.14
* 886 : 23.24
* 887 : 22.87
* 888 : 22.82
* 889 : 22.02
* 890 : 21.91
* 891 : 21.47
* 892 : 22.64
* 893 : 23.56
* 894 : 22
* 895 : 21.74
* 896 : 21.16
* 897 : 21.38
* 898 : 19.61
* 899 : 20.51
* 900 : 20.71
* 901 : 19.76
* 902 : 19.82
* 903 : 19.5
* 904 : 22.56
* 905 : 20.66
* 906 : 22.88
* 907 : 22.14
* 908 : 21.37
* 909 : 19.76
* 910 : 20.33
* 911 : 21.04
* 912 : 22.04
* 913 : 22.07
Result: 0.7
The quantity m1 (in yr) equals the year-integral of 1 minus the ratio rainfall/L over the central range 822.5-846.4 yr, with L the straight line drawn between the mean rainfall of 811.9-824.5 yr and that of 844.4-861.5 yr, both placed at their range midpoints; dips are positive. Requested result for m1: -3.15 yr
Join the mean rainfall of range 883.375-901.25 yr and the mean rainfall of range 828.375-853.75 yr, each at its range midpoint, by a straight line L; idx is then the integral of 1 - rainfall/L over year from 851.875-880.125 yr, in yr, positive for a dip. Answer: 8.34 yr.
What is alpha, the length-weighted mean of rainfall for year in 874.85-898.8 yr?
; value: 21.7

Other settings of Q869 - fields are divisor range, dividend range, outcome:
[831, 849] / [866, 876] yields 0.53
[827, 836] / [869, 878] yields 0.64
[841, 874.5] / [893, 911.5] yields 0.87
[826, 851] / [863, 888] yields 0.60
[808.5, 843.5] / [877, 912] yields 0.71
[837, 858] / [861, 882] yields 0.59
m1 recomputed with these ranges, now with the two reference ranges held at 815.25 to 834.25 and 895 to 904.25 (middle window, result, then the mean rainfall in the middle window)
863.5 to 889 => 2.72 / 20.1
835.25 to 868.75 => -2.89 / 27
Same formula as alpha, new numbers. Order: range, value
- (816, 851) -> 30.7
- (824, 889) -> 25.2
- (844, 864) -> 25.4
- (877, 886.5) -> 21.8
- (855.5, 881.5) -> 18.8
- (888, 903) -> 21.3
